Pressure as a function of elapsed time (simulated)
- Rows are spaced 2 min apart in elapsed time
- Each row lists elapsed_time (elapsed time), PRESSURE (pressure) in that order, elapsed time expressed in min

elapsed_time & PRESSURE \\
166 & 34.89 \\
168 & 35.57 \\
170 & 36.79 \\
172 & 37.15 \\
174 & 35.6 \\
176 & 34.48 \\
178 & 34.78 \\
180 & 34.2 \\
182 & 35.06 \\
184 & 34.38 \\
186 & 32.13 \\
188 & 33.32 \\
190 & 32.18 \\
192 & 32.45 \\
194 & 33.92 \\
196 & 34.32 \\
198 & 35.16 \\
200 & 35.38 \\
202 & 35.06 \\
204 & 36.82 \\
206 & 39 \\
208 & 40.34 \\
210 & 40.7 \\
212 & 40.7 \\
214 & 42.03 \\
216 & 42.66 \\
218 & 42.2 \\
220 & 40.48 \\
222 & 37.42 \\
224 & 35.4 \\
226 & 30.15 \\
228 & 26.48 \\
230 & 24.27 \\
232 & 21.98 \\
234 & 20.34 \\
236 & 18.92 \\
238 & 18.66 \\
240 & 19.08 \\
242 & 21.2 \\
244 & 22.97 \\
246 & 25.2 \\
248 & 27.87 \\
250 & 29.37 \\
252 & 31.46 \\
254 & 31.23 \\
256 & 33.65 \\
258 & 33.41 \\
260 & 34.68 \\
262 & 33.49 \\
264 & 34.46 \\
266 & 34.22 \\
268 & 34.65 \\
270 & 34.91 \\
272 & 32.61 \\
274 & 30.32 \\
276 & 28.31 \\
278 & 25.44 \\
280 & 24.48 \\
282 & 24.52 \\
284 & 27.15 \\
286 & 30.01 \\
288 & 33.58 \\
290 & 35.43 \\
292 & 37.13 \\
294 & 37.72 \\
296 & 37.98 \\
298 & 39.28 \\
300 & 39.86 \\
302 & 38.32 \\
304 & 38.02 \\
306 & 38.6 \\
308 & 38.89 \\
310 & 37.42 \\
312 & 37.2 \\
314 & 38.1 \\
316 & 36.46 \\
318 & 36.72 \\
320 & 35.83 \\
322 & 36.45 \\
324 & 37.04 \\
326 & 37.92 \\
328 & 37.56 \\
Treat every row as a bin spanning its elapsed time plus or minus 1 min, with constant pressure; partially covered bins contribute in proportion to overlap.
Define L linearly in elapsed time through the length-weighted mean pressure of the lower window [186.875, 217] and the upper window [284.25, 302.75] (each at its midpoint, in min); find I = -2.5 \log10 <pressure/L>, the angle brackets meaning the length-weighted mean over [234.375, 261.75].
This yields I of 0.34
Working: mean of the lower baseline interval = 36.9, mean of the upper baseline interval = 36.2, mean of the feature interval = 26.8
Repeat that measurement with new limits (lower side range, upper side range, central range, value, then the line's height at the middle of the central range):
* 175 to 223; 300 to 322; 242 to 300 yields 0.180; 37.3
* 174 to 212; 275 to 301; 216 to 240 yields 0.186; 34.3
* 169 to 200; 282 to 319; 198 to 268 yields 0.106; 35.2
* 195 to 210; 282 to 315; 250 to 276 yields 0.110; 36.4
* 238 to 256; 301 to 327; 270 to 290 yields 0.089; 31.7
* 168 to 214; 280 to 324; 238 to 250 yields 0.460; 35.7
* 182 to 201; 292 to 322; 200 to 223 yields -0.150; 34.5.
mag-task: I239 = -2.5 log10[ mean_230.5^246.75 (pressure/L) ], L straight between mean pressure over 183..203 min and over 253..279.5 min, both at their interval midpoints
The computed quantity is 0.48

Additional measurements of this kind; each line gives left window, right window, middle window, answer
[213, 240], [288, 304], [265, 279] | 0.119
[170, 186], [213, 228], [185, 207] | 0.052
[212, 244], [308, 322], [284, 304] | -0.027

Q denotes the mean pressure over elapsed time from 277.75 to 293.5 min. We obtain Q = 30.2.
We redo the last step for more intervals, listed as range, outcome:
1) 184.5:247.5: 32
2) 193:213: 37.1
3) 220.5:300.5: 30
